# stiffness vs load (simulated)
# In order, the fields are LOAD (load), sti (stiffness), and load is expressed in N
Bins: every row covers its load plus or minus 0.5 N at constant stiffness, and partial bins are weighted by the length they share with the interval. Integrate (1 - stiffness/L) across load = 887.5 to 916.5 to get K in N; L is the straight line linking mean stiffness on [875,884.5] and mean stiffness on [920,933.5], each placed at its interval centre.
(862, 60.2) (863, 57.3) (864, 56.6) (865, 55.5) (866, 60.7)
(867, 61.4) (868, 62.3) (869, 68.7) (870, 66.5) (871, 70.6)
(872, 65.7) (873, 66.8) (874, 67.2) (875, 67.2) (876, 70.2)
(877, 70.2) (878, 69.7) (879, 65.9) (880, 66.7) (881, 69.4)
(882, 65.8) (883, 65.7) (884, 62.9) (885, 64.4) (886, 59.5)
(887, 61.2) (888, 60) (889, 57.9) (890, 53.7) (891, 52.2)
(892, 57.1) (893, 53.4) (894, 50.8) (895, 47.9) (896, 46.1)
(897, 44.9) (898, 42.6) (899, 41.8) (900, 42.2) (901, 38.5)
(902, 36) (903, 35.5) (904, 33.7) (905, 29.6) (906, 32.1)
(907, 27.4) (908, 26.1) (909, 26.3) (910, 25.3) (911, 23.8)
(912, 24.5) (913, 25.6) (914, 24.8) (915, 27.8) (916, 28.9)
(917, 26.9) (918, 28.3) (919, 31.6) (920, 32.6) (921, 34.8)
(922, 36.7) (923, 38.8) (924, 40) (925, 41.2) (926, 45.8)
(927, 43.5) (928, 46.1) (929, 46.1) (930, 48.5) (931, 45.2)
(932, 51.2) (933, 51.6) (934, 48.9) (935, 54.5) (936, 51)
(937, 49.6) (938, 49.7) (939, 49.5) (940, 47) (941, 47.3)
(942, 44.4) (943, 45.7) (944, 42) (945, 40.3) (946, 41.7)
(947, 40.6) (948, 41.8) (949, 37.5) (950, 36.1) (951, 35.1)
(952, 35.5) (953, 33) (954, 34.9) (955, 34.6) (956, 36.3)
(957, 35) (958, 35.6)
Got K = 9.4 N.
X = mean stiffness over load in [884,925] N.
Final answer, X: 39.6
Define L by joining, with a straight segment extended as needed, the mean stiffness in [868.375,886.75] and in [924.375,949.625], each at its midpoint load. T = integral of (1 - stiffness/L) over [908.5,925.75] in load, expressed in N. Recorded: 7.2 N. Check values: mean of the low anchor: 66.7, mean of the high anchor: 45.9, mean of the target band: 30.7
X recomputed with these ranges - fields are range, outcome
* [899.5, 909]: 33.1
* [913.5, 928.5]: 35.2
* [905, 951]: 38.7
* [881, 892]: 60.6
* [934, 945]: 47.8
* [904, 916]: 27.1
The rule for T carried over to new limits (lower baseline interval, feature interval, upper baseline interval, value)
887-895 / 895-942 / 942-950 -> 8.68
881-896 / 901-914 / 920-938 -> 5.76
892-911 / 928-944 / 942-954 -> -3.97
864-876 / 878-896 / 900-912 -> -4.05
